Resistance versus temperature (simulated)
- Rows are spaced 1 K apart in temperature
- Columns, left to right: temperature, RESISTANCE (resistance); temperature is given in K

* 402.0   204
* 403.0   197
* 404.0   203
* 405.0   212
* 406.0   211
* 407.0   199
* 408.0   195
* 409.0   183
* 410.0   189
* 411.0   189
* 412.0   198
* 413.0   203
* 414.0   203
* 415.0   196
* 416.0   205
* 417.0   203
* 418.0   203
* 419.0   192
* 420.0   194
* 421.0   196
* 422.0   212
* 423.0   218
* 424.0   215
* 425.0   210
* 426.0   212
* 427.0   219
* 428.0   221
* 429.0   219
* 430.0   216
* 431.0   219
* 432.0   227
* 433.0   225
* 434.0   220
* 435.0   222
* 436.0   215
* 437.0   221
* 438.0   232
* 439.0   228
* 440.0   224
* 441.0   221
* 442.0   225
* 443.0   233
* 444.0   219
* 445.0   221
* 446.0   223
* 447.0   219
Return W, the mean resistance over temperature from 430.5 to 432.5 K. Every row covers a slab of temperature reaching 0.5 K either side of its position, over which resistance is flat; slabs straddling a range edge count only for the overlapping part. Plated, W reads 223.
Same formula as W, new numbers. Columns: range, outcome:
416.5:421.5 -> 198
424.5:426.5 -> 211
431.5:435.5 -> 224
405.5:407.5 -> 205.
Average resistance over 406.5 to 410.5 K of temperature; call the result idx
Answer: 192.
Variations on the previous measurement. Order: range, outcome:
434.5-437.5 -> 219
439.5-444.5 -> 224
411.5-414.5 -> 201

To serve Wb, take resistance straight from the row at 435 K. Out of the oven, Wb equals 222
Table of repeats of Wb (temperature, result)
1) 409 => 183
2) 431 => 219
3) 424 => 215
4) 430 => 216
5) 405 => 212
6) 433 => 225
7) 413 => 203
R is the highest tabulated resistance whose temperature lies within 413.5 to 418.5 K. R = 205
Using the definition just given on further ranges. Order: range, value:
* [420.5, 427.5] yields 219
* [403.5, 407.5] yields 212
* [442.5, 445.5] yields 233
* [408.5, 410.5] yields 189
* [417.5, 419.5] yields 203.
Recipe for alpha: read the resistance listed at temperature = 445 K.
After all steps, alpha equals 221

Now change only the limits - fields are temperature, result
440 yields 224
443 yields 233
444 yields 219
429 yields 219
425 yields 210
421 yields 196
